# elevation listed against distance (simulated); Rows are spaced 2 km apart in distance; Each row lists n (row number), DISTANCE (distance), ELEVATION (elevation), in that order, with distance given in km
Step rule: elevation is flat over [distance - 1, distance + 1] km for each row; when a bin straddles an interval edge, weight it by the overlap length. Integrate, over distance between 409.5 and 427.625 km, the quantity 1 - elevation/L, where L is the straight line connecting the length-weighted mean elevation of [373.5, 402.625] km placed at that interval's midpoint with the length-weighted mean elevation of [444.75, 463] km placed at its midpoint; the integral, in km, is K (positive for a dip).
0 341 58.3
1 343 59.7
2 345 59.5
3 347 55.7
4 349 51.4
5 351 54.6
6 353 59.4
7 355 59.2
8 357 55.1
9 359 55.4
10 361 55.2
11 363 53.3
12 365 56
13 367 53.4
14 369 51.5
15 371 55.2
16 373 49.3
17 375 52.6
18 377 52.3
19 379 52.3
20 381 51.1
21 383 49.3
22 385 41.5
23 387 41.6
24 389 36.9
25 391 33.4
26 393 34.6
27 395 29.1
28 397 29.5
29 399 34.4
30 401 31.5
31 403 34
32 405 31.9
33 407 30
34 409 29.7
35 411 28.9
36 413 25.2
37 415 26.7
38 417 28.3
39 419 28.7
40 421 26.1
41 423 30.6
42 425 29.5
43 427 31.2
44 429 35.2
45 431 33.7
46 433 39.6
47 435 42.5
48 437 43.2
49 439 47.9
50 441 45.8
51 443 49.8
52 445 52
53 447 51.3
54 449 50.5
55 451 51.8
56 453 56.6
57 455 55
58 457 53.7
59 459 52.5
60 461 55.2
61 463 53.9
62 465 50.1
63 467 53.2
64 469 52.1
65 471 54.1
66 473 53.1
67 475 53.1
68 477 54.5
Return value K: 7.1 km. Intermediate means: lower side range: 40.7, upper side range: 53.3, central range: 28.3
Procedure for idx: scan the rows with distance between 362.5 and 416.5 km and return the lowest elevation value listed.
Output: 25.2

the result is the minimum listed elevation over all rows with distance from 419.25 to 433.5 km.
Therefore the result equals 26.1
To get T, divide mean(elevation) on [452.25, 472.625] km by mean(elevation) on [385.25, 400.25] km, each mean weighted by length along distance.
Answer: 1.6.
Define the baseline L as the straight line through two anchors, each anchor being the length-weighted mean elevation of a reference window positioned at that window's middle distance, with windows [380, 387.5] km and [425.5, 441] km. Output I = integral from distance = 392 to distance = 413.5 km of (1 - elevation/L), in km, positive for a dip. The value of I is 6.2 km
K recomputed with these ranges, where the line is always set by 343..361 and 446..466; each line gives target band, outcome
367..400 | 7.0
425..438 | 4.1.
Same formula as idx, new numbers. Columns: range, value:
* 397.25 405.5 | 31.5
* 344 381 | 49.3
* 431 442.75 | 33.7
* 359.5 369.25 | 51.5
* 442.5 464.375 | 49.8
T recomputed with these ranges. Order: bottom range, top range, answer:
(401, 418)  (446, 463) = 1.81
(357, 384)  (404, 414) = 0.55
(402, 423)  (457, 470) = 1.82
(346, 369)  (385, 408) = 0.61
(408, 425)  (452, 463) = 1.94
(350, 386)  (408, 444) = 0.65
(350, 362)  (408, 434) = 0.54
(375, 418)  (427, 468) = 1.33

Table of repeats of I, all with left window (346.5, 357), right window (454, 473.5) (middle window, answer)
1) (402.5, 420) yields 8.2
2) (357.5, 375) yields 0.6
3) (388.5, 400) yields 4.6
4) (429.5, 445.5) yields 3.0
